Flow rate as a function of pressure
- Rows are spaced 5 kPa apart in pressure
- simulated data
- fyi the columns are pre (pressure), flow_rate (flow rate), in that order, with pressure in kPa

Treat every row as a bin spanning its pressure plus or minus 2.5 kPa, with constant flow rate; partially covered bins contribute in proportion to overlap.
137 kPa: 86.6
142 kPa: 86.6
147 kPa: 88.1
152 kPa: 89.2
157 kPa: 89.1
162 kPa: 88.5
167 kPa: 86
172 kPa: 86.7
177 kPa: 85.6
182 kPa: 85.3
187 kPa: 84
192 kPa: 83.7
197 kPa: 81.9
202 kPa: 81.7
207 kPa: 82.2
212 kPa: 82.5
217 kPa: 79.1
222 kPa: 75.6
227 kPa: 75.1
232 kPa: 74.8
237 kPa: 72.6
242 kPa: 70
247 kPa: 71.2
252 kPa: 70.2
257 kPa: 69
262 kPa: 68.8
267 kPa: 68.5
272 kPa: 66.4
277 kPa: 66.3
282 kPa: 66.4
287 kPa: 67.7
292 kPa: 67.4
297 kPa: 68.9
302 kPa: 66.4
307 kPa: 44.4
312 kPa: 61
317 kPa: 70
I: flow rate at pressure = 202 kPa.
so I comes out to 81.7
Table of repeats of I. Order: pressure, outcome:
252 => 70.2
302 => 66.4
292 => 67.4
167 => 86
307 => 44.4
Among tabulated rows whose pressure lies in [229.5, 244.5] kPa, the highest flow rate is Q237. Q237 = 74.8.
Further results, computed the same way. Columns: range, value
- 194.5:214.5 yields 82.5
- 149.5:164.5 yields 89.2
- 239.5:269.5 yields 71.2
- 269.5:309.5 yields 68.9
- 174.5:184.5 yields 85.6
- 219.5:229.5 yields 75.6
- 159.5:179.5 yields 88.5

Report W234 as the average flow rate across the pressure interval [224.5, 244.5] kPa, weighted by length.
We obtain 73.1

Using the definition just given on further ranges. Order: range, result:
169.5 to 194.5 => 85.1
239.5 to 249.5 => 70.6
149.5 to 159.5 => 89.2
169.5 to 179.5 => 86.2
